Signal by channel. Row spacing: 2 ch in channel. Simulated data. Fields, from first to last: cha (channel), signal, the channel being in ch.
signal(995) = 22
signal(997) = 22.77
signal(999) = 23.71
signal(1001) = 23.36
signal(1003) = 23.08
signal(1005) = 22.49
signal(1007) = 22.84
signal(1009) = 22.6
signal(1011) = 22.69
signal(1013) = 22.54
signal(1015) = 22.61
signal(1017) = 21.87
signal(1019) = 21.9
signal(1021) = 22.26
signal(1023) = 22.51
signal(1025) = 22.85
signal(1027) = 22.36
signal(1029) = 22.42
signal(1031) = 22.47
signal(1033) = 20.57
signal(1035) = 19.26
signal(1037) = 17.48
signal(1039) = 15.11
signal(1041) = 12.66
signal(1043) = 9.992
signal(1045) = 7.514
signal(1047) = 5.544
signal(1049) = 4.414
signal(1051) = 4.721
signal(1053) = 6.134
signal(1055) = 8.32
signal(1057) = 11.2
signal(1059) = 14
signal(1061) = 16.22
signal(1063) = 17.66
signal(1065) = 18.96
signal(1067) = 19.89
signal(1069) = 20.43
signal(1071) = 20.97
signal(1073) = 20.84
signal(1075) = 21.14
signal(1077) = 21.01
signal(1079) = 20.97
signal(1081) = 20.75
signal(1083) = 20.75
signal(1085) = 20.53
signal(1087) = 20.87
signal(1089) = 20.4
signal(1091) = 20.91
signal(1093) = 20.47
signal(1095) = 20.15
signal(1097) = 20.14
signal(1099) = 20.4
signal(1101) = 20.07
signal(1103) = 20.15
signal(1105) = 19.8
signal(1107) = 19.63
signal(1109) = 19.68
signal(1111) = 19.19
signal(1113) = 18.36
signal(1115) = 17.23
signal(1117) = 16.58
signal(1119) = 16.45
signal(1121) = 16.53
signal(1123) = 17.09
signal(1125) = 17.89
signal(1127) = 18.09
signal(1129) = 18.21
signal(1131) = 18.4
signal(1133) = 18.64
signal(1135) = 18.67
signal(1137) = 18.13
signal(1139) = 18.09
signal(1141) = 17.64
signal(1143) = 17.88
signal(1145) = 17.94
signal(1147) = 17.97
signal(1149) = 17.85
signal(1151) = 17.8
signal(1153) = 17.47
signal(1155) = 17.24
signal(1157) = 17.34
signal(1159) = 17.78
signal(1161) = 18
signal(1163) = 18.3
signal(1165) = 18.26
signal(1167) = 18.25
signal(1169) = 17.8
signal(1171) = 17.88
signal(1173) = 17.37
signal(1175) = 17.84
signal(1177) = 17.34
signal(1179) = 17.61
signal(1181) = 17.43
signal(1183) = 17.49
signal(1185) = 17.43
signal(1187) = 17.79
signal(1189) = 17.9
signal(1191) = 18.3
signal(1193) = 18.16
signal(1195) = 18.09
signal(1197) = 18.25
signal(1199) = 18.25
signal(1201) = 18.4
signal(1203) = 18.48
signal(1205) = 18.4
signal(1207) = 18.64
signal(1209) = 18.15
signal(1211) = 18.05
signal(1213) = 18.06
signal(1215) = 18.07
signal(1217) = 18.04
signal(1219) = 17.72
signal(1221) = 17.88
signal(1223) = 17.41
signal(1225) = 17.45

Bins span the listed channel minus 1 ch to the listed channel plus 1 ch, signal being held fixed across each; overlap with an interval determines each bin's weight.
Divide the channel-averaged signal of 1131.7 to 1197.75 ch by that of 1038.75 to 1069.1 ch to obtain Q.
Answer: 1.52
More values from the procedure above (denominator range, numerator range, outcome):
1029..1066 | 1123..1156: 1.37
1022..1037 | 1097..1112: 0.92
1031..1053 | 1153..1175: 1.49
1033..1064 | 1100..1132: 1.57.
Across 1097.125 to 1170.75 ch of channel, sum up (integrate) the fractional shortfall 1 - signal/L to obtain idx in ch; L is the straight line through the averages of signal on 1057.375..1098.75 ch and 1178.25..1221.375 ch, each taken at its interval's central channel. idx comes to 2.9 ch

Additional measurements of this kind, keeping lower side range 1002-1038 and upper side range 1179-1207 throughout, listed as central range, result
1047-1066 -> 9.1 ch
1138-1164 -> 1.6 ch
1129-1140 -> 0.6 ch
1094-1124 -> 1.8 ch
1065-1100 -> -0.1 ch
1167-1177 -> 0.4 ch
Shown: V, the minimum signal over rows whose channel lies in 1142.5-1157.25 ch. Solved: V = 17.24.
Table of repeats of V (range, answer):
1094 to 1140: 16.45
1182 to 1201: 17.43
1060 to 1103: 16.22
